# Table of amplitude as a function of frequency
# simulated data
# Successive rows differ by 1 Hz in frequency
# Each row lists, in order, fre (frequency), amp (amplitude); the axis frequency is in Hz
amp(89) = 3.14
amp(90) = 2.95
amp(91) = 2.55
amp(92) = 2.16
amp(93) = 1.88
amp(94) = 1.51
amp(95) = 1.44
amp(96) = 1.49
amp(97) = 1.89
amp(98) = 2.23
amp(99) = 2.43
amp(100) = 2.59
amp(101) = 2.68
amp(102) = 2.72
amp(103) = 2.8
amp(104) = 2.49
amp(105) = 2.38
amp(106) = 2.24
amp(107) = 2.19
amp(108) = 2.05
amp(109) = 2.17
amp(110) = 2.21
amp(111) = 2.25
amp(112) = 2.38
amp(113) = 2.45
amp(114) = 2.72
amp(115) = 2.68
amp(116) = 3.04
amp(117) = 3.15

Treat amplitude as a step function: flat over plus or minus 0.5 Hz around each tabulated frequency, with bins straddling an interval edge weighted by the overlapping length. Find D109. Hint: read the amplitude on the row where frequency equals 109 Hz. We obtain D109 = 2.17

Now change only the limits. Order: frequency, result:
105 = 2.38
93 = 1.88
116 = 3.04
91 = 2.55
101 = 2.68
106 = 2.24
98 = 2.23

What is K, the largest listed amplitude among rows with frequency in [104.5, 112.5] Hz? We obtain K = 2.38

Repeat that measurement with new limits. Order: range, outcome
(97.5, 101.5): 2.68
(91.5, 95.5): 2.16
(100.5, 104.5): 2.8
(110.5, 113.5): 2.45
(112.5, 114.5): 2.72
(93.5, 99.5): 2.43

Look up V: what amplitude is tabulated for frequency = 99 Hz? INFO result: 2.43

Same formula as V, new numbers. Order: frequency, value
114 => 2.72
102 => 2.72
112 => 2.38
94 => 1.51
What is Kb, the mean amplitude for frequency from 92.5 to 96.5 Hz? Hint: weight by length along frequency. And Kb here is 1.58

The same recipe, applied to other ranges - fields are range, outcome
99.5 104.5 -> 2.66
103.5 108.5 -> 2.27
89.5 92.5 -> 2.55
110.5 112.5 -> 2.31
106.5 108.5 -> 2.12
